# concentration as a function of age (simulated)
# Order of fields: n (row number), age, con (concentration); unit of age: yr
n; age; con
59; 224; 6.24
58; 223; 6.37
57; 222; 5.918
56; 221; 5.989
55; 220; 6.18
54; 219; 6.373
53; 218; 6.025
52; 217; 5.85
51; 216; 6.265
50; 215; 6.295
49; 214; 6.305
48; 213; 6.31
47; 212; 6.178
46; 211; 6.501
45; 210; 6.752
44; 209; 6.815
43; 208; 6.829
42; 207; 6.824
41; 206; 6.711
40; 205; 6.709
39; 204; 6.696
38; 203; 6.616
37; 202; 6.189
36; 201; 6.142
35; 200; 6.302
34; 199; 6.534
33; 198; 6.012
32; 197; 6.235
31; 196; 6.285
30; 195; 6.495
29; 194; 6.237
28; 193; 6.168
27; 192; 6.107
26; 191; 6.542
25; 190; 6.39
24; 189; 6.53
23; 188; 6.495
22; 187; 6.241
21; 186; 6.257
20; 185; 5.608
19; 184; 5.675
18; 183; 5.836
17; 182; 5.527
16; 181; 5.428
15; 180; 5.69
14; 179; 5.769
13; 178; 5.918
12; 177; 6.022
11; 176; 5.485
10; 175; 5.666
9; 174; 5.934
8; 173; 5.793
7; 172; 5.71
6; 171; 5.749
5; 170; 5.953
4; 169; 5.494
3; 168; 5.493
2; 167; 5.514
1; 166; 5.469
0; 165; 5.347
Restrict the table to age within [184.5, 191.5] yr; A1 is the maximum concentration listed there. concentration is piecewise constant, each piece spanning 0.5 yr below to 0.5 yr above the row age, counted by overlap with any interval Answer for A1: 6.542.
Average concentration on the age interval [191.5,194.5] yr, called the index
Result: 6.17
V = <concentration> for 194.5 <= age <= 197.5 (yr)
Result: 6.34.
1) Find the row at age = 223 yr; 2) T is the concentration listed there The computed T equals 6.37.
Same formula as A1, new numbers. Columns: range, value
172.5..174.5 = 5.934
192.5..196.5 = 6.495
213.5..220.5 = 6.373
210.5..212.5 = 6.501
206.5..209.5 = 6.829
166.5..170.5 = 5.953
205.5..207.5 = 6.824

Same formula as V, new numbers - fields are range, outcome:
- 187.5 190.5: 6.47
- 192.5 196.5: 6.3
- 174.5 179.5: 5.77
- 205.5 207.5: 6.77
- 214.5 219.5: 6.16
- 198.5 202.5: 6.29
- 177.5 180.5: 5.79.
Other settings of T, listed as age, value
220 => 6.18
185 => 5.608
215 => 6.295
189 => 6.53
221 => 5.989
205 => 6.709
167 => 5.514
